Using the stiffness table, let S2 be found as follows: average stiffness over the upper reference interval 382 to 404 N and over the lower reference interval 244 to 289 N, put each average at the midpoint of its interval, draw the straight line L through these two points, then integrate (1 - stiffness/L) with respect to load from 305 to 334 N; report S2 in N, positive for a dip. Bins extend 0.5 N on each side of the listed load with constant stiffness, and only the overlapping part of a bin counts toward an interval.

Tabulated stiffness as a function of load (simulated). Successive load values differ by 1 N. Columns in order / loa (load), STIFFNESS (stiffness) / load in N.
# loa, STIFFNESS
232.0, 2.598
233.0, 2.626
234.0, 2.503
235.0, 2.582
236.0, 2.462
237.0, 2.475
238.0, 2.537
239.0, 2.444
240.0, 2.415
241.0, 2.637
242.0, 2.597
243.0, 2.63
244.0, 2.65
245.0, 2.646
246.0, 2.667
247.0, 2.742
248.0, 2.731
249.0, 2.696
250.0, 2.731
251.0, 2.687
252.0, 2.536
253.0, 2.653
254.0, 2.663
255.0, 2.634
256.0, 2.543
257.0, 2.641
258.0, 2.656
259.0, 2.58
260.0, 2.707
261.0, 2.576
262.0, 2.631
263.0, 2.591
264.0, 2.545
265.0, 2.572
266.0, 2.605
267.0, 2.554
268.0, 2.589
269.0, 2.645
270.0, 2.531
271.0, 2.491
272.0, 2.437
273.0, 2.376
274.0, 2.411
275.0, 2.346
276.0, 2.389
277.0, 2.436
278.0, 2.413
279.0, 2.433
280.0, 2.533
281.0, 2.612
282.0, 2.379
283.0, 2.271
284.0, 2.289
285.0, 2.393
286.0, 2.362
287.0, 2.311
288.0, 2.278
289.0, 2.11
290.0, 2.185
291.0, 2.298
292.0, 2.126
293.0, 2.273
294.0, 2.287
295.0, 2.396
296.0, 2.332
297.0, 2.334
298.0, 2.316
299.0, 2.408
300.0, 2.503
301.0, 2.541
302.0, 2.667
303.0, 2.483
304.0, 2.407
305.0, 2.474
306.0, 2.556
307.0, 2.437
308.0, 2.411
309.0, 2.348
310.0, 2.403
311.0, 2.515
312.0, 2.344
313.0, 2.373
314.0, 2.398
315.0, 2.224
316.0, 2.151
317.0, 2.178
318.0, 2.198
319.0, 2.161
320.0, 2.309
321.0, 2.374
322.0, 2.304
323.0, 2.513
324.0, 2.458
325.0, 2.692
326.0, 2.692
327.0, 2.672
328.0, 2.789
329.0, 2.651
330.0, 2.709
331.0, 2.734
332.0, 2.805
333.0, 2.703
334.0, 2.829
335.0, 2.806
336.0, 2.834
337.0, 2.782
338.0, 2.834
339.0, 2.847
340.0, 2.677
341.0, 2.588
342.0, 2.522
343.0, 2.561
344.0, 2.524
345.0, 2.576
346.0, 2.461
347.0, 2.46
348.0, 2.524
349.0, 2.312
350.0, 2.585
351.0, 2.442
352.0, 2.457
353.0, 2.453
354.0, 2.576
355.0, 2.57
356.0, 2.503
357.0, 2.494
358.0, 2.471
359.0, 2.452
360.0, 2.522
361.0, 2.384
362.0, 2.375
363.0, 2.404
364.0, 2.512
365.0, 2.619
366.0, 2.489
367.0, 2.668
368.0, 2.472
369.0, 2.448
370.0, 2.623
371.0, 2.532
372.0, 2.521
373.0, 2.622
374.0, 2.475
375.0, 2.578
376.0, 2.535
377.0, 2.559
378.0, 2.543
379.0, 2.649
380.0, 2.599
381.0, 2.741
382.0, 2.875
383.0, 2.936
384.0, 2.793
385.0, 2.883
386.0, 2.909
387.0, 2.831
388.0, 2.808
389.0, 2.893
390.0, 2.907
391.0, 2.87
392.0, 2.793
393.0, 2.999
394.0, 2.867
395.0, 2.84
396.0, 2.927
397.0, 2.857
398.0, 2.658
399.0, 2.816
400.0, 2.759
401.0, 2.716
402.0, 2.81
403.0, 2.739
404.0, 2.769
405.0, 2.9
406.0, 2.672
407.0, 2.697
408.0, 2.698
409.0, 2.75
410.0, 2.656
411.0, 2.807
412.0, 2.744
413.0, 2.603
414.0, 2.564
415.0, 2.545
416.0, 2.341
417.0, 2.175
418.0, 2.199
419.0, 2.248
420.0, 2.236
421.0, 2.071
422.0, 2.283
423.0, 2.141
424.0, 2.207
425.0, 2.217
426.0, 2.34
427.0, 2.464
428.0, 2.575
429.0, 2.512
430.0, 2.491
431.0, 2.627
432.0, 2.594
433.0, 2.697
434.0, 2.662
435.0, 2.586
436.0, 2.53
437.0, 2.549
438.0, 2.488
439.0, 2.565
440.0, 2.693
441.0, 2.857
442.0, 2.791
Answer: 2.0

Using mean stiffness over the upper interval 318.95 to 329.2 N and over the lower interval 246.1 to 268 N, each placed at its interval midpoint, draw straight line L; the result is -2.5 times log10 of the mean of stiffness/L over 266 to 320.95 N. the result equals 0.08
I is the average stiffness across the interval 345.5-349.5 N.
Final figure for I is 2.44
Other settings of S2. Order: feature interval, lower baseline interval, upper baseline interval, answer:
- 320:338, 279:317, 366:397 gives -1.2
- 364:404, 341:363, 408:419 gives -3.3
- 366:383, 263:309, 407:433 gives -1.1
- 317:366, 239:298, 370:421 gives 0.9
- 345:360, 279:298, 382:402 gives 0.9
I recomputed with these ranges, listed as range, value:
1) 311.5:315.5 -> 2.33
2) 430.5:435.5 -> 2.63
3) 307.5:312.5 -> 2.4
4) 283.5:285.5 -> 2.34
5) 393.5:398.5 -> 2.83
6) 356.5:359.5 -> 2.47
